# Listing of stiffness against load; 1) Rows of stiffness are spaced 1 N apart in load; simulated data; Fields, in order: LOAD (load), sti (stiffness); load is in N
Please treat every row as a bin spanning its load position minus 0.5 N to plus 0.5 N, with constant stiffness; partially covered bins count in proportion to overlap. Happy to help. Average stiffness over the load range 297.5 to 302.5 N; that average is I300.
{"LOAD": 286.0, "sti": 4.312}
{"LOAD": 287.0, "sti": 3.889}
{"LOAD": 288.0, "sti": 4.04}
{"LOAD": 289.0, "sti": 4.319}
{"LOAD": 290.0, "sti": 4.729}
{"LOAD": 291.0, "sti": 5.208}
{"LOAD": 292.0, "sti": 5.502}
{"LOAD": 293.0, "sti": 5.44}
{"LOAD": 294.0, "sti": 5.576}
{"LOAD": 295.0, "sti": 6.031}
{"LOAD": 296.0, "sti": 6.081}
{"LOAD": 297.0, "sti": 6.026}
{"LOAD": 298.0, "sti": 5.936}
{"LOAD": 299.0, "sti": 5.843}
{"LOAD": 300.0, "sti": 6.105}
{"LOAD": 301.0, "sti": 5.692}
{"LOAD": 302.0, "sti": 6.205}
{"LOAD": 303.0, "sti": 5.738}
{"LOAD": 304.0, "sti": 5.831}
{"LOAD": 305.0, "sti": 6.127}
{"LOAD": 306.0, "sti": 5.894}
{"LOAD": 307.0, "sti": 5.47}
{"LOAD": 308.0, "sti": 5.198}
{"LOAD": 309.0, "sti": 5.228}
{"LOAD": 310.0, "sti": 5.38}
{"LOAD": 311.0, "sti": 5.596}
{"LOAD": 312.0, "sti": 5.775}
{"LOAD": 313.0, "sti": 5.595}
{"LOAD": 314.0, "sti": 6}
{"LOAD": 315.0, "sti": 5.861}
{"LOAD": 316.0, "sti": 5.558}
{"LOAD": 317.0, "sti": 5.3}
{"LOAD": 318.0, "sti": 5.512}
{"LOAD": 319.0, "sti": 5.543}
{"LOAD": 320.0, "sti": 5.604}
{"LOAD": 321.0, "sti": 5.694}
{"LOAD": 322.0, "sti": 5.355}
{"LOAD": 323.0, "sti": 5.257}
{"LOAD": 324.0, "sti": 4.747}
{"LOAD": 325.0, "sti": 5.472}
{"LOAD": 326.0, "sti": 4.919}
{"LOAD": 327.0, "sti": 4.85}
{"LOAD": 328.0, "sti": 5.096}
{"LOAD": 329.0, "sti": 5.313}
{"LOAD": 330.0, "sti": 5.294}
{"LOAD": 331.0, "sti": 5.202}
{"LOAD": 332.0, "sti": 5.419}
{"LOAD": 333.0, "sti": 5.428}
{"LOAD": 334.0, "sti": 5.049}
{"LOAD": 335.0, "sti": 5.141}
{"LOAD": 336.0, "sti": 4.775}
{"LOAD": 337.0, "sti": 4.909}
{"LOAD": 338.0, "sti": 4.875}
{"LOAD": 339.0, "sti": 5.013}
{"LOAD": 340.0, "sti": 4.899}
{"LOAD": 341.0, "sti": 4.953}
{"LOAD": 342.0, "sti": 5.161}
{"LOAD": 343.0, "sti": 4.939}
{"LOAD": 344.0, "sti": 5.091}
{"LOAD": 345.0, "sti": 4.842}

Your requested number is 5.96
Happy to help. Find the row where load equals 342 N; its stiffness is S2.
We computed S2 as 5.161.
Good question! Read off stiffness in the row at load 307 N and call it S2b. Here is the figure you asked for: 5.47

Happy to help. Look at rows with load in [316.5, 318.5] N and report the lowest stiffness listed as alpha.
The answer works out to 5.3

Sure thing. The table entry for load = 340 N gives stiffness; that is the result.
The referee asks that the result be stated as 4.899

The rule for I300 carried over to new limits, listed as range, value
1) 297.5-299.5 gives 5.89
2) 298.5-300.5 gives 5.97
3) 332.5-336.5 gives 5.1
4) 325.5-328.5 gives 4.95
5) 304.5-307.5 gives 5.83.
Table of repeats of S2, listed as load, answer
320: 5.604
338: 4.875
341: 4.953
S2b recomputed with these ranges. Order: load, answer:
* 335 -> 5.141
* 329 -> 5.313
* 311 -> 5.596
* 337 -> 4.909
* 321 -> 5.694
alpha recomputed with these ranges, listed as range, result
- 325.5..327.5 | 4.85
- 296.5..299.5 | 5.843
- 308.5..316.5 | 5.228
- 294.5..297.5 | 6.026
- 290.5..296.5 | 5.208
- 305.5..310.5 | 5.198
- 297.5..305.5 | 5.692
